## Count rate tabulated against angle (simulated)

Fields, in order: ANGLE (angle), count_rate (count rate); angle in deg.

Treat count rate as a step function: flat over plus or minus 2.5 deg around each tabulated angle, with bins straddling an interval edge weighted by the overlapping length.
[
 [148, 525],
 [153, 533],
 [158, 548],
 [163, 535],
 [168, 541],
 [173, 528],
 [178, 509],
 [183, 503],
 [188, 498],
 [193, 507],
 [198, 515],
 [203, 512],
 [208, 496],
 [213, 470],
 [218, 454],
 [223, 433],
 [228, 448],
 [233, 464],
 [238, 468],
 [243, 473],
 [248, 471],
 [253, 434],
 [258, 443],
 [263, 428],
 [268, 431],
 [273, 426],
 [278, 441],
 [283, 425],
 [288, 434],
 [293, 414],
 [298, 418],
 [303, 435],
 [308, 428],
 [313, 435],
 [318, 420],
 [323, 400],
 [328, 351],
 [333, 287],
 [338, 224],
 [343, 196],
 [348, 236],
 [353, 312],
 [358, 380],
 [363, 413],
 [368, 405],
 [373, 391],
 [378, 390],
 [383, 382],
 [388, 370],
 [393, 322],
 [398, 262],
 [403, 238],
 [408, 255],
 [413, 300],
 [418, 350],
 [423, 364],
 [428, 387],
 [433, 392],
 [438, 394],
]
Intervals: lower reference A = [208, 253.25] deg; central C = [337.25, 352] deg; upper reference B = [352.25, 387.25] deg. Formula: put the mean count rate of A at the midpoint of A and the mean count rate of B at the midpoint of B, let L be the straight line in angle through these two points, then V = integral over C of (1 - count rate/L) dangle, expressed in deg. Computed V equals 6.3 deg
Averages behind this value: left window 461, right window 385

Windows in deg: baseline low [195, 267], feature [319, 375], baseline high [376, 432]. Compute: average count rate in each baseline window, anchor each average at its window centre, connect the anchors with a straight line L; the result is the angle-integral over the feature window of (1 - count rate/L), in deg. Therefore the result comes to 6.7 deg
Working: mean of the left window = 465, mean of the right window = 330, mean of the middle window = 329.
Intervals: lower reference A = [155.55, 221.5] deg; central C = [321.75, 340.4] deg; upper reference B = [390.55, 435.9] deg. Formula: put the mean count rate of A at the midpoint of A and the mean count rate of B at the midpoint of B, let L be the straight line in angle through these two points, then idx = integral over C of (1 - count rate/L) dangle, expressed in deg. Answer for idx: 3.8 deg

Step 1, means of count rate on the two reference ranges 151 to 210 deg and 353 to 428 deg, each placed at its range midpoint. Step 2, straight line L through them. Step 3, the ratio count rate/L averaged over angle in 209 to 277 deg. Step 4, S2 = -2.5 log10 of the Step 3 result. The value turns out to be 0.04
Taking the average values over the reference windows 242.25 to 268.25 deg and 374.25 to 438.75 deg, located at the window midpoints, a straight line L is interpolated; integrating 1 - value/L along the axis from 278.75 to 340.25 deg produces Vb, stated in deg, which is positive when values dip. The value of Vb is 2.6 deg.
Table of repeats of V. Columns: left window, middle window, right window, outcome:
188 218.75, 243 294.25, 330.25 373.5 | -2.78 deg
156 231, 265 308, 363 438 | 0.28 deg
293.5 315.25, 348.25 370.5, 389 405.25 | -1.48 deg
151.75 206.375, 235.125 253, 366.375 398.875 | 0.18 deg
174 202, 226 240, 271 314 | 0.39 deg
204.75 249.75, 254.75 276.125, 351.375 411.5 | 0.11 deg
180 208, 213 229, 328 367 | 0.73 deg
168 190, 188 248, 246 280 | 0.21 deg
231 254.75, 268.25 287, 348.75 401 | 0.17 deg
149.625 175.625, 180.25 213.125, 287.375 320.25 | 0.47 deg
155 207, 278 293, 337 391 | -0.45 deg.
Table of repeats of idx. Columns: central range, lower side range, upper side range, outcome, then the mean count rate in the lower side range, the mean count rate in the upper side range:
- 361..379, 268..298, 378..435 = -2.0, 427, 331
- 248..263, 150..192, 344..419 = 0.1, 524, 331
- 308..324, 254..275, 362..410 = -1.1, 432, 342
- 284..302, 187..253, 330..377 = -1.6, 476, 319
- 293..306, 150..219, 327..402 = -1.0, 512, 326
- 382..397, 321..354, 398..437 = -1.7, 284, 325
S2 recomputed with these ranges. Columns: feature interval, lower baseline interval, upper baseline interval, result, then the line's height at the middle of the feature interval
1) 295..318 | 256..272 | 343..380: -0.083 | 397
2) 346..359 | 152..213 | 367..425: 0.214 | 371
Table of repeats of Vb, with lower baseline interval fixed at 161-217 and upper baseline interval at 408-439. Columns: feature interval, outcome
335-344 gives 4.24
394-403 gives 2.56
